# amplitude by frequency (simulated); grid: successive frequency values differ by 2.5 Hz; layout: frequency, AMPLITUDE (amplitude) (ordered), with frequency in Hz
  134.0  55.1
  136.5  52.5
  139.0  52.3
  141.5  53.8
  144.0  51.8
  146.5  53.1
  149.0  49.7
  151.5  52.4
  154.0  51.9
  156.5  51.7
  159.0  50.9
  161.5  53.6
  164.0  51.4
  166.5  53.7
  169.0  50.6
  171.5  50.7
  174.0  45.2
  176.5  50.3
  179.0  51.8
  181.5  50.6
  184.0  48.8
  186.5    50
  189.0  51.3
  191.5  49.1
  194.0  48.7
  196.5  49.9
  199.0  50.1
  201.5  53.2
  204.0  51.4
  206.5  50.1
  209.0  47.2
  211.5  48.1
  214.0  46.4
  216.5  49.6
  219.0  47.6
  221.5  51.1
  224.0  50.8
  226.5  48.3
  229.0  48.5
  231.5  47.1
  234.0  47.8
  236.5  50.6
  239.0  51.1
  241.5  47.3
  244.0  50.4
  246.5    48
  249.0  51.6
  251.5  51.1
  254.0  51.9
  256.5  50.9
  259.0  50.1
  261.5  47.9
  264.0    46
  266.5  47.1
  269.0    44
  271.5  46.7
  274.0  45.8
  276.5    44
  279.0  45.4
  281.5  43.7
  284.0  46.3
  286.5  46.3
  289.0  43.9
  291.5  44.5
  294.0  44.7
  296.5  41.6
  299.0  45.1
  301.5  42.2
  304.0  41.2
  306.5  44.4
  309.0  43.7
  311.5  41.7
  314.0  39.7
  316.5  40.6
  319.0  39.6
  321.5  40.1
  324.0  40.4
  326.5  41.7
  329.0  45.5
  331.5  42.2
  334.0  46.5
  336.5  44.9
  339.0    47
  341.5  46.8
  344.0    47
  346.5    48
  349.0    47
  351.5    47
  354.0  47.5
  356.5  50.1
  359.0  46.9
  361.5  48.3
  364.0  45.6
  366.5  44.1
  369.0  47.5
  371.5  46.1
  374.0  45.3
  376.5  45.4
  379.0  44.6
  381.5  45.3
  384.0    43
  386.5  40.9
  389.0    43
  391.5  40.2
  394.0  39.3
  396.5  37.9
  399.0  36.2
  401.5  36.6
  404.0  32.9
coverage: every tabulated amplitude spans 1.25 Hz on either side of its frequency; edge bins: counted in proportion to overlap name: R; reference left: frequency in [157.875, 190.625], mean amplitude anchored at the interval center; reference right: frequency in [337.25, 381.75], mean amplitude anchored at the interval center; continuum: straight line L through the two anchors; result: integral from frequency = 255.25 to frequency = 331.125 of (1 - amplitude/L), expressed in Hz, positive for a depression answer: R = 6.3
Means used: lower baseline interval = 50.7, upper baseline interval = 46.6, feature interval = 44.1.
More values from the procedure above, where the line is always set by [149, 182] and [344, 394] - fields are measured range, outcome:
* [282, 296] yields 0.8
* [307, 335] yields 2.9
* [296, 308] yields 1.1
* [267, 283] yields 1.0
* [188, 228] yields 0.3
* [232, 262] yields -0.6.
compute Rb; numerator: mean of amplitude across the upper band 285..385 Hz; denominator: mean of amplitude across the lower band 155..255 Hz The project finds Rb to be 0.9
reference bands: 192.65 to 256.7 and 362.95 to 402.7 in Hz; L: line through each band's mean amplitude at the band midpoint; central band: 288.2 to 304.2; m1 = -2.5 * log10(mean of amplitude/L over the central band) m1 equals 0.07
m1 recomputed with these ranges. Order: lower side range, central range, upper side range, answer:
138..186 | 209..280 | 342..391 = 0.015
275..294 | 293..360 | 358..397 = 0.008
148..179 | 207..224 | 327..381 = 0.025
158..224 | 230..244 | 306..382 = -0.009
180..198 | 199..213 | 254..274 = -0.013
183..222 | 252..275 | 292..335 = -0.054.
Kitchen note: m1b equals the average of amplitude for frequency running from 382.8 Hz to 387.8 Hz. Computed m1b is 42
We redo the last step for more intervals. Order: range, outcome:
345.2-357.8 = 47.9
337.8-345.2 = 46.9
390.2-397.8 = 39.1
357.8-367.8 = 46.2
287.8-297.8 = 43.7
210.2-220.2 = 47.9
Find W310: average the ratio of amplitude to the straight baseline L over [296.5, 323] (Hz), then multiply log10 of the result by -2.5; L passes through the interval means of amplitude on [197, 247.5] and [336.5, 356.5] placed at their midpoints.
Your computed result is 0.15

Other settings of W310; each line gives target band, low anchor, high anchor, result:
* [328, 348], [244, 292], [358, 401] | -0.03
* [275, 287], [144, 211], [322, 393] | 0.06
